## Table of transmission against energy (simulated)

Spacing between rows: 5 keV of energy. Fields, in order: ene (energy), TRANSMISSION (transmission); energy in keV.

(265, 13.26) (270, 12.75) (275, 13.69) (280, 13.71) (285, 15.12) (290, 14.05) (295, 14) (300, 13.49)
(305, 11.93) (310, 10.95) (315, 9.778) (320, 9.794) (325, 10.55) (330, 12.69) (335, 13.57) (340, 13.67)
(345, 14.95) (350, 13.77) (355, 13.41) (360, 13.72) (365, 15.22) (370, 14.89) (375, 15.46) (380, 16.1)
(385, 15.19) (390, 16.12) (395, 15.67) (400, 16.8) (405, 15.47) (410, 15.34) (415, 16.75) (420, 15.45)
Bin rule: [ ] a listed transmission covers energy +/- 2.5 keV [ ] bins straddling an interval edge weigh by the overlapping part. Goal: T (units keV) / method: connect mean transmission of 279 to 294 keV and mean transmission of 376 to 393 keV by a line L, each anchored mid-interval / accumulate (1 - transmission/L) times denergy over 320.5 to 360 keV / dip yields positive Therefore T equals 5.3 keV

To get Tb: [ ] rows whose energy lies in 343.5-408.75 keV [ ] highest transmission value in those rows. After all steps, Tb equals 16.8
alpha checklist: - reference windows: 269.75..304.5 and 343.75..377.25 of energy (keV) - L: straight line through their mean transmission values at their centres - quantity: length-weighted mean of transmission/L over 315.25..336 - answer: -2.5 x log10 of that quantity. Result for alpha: 0.24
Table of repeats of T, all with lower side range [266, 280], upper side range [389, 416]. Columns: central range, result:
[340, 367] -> 1.48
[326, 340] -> 1.54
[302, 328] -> 6.37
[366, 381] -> -0.01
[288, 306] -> 0.43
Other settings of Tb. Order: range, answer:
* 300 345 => 14.95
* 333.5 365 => 15.22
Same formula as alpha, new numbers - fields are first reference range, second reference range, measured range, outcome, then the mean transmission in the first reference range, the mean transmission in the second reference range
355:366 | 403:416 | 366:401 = -0.06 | 14.1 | 15.8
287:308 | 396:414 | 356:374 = 0.03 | 13.4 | 15.9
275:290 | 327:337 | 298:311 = 0.12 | 14.2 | 13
